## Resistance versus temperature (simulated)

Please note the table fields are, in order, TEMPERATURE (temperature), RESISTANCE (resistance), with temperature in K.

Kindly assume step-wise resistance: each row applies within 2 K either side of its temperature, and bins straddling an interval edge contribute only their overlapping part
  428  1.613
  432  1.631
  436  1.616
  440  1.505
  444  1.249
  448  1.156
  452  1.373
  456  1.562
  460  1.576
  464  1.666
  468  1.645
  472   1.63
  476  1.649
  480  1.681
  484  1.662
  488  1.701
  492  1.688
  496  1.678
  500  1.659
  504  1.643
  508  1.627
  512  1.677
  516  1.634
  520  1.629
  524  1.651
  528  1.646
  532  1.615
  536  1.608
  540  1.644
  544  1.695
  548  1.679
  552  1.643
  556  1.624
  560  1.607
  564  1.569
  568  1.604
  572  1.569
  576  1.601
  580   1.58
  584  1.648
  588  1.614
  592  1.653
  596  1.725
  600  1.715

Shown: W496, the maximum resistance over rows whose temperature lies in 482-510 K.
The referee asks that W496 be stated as 1.701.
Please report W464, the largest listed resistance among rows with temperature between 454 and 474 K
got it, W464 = 1.666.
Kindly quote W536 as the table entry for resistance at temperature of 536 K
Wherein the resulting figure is 1.608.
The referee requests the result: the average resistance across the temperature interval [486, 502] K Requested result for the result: 1.68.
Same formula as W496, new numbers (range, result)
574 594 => 1.653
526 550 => 1.695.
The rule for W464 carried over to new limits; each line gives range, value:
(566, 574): 1.604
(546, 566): 1.679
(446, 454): 1.373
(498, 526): 1.677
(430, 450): 1.631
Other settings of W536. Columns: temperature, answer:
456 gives 1.562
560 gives 1.607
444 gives 1.249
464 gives 1.666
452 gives 1.373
